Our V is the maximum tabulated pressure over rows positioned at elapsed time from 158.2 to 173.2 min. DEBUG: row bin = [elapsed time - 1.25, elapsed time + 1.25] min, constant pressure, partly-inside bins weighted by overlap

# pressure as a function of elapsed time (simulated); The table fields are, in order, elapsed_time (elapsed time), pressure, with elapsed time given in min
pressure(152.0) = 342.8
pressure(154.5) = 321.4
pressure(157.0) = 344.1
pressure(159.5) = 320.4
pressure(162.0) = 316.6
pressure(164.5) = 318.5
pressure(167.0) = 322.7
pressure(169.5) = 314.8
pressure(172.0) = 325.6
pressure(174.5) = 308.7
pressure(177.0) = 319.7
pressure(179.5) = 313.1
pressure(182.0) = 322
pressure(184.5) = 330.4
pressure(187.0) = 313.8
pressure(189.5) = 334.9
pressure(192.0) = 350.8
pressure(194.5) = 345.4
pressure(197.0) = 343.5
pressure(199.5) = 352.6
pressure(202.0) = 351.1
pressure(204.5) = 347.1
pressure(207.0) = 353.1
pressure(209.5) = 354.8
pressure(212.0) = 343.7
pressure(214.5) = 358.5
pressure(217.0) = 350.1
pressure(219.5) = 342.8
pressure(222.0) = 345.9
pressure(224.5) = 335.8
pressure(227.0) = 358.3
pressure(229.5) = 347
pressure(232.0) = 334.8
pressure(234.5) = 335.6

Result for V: 325.6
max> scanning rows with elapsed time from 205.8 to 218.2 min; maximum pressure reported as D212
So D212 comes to 358.5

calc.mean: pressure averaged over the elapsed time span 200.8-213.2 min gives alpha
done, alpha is 350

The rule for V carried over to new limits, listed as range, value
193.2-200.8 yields 352.6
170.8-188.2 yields 330.4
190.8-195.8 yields 350.8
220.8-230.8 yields 358.3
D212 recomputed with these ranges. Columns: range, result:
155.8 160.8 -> 344.1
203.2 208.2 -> 353.1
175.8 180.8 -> 319.7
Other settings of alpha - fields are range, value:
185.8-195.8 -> 336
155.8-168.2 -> 324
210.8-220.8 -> 349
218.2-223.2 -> 344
